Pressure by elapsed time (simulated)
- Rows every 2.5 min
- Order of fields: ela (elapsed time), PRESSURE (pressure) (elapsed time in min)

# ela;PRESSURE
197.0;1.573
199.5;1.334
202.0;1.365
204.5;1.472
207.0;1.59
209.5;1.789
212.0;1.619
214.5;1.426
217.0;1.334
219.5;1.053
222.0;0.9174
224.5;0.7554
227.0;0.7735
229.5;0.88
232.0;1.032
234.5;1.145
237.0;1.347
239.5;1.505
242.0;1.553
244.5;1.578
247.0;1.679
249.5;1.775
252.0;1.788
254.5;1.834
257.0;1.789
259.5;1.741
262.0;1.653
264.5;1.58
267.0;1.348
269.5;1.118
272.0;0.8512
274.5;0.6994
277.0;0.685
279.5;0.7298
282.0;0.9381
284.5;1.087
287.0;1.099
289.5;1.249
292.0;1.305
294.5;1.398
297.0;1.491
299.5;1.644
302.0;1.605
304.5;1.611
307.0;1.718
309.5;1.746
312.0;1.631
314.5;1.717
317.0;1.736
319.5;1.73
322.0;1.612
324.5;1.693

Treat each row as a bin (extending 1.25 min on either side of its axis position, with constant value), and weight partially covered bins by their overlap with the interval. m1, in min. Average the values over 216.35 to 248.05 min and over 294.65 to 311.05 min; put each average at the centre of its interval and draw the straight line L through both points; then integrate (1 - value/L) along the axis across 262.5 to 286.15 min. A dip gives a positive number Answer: 6.8 min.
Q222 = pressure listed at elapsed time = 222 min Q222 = 0.9174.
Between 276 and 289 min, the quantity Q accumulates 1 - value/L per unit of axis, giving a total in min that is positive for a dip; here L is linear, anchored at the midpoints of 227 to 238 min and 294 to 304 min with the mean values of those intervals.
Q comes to 4.5 min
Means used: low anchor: 1.06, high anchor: 1.55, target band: 0.932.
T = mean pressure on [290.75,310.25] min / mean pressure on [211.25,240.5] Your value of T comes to 1.4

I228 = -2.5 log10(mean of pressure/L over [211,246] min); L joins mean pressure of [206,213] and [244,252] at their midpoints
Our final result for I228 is 0.36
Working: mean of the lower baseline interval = 1.67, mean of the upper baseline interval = 1.7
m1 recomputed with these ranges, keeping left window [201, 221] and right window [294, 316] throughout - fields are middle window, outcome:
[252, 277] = 2.61 min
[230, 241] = 1.90 min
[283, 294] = 2.77 min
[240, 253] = -1.24 min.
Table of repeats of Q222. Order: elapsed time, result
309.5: 1.746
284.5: 1.087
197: 1.573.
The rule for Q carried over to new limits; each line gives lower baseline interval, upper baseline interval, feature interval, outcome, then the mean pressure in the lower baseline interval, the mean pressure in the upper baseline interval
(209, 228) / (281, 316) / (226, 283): -0.3 min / 1.19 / 1.45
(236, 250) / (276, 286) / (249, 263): -4.6 min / 1.57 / 0.87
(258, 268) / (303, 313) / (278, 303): 6.1 min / 1.59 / 1.68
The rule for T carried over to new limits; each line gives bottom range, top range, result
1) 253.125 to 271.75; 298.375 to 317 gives 1.08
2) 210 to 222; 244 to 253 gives 1.28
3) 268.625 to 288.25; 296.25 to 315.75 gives 1.84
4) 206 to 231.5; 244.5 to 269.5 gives 1.37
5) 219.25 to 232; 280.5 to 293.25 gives 1.29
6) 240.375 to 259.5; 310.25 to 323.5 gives 0.99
